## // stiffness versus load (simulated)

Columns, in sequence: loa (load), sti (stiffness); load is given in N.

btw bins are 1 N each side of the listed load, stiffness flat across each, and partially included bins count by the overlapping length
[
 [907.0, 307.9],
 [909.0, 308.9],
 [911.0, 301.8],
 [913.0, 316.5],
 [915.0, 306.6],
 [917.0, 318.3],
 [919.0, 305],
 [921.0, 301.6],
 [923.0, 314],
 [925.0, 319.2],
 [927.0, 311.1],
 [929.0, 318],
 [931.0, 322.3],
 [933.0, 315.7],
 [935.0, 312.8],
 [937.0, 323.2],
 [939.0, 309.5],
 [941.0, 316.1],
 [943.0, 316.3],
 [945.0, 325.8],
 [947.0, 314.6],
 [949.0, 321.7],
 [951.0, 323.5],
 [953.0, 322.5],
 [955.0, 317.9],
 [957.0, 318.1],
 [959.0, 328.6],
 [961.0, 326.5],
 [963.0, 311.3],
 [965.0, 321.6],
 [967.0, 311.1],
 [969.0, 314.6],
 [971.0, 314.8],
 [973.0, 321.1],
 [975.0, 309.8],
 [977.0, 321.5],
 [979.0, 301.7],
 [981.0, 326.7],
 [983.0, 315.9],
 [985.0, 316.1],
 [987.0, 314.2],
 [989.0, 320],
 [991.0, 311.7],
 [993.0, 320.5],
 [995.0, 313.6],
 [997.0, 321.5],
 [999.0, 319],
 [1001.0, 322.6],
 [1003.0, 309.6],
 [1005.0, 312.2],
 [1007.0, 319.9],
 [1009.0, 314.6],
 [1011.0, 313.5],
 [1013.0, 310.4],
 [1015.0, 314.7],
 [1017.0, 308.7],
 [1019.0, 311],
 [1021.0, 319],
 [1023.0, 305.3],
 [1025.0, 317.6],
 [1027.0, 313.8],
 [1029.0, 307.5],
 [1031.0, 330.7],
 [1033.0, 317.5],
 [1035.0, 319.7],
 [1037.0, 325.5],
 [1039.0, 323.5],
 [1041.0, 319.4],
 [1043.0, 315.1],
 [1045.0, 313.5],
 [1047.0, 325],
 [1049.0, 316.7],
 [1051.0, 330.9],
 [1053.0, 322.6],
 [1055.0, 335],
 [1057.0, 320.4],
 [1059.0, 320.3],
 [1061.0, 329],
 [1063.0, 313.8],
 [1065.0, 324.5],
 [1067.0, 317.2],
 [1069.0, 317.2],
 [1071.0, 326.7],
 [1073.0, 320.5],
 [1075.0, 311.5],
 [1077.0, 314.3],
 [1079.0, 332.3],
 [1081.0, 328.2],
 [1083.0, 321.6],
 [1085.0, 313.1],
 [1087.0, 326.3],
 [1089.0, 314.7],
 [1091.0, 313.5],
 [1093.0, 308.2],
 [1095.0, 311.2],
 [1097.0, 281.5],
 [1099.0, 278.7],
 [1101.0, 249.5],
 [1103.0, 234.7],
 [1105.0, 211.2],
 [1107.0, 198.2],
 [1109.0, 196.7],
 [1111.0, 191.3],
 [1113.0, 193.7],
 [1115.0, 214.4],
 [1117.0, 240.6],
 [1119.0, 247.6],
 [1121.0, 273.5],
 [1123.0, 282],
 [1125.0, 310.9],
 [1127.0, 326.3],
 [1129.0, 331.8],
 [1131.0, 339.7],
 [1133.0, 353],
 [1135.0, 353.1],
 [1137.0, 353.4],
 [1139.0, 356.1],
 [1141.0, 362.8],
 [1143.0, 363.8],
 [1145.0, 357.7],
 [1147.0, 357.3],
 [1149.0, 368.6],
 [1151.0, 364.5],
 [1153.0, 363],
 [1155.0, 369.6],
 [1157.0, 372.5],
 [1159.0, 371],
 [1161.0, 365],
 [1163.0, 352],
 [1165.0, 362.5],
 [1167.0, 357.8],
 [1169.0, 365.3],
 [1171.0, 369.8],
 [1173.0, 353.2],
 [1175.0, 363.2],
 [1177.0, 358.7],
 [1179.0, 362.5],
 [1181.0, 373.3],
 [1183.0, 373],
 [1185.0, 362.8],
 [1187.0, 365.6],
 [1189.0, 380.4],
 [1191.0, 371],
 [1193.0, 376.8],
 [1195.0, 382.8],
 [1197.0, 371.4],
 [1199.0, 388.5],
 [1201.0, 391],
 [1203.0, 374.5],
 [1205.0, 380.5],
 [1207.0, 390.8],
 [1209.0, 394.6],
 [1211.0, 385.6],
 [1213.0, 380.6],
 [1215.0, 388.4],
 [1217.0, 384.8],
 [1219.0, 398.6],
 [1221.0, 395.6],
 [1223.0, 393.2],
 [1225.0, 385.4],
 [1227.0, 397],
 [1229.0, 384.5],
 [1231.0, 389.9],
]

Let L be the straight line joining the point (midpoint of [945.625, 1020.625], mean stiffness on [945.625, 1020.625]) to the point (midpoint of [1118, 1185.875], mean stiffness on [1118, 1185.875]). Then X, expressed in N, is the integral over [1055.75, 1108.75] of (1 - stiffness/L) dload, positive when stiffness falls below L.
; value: 5.64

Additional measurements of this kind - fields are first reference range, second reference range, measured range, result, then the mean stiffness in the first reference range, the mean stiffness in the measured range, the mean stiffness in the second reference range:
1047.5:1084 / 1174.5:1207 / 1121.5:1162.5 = 0.5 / 322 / 350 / 374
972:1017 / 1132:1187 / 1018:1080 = 2.1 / 316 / 320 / 362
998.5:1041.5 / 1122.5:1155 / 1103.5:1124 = 7.0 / 316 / 225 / 348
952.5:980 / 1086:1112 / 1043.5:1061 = -2.6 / 317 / 323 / 263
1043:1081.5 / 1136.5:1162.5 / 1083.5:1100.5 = 1.6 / 322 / 305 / 363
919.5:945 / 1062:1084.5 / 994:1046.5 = 0.4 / 315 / 316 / 321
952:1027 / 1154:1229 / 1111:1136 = 5.0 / 316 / 285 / 376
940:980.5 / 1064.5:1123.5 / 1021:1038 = -1.1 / 318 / 317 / 279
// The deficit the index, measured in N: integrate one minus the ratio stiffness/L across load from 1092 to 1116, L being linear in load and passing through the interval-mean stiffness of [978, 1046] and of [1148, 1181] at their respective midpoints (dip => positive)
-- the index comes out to 7.3 N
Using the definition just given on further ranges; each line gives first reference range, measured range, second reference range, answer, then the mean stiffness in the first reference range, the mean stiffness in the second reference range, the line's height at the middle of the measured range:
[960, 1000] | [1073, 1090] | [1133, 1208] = 1.2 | 317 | 368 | 344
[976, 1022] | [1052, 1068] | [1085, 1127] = -2.1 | 316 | 262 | 285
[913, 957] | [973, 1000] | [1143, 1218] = 0.9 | 316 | 372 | 328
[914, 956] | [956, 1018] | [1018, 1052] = 0.2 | 316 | 318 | 317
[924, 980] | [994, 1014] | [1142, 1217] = 0.9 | 318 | 371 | 330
